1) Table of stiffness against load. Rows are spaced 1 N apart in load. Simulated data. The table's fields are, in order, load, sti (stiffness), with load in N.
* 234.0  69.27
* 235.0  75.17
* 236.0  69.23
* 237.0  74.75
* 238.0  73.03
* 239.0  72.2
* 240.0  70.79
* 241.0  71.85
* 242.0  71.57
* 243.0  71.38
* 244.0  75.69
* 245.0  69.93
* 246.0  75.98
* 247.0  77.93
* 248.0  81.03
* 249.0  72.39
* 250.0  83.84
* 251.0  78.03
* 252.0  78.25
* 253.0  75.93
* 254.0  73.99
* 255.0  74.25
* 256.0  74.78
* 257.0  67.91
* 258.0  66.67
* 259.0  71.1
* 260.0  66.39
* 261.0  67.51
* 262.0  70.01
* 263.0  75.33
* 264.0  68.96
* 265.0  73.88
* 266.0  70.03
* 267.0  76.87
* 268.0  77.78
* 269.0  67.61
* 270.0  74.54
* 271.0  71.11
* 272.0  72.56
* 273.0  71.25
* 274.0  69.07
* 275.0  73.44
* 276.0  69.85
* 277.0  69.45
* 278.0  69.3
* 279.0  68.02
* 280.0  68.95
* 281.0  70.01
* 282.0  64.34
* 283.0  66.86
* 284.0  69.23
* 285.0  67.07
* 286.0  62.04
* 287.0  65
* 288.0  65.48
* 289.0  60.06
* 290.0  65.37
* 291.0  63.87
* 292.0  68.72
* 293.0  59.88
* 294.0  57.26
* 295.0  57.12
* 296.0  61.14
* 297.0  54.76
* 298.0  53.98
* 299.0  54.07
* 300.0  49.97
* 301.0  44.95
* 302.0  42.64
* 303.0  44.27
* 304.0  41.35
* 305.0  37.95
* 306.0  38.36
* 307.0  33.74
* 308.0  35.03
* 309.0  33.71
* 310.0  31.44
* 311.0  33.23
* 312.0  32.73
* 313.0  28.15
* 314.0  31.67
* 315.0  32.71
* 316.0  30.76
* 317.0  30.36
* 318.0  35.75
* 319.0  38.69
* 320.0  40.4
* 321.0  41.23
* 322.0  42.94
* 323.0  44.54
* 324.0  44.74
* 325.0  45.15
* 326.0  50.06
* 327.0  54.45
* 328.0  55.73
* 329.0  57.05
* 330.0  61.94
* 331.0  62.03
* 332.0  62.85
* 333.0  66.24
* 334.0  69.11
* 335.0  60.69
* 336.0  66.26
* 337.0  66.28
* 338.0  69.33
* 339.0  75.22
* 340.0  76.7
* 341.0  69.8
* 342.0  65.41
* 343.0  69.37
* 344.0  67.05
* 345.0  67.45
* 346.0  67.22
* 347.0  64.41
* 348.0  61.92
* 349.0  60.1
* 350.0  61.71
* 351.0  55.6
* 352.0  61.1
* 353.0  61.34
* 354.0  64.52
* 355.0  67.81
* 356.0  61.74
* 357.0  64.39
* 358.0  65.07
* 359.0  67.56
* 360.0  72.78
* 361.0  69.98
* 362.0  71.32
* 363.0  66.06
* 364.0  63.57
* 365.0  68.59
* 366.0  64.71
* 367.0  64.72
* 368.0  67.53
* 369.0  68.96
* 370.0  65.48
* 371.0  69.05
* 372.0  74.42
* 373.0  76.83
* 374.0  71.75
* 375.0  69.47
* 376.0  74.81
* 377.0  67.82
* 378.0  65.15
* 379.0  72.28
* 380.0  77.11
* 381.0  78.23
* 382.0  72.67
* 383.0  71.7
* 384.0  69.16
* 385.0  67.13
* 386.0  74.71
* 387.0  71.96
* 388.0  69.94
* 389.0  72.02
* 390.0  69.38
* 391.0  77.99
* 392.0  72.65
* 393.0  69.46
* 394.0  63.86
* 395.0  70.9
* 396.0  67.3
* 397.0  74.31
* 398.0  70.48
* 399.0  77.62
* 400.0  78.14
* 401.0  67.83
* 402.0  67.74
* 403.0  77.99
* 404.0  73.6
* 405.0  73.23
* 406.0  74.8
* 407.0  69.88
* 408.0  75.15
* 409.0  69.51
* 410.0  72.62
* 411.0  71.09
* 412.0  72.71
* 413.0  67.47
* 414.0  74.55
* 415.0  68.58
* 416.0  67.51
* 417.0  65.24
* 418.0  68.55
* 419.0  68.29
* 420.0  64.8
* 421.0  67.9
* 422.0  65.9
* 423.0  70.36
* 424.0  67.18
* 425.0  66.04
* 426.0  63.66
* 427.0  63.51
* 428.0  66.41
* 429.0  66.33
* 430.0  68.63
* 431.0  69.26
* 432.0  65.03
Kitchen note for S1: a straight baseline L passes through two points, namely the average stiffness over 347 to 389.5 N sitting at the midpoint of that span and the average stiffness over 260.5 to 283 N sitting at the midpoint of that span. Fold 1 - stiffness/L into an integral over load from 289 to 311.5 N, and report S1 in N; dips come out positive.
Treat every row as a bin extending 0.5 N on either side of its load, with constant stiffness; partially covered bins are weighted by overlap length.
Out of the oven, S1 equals 6.9 N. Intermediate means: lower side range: 70.8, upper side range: 68.1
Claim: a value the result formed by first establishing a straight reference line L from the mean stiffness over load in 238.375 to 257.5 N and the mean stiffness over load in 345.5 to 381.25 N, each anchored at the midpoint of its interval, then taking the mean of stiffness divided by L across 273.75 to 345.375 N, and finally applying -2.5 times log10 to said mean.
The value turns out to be 0.276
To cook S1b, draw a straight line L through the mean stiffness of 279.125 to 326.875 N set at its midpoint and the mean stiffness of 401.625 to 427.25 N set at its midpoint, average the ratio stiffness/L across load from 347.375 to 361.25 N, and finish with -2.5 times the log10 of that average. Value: -0.10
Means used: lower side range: 49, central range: 63.9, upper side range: 69.6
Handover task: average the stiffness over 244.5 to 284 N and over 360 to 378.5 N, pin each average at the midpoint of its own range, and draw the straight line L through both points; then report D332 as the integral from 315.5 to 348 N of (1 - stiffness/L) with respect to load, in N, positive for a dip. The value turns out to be 6.1 N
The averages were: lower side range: 72.1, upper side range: 69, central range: 56.9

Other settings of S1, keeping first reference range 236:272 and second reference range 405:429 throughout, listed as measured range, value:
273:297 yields 2.2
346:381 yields 1.5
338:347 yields 0.2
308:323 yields 7.7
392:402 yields -0.2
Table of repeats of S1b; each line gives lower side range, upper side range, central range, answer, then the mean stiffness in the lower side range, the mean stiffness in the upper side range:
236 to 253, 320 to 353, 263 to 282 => -0.012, 74.8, 60.4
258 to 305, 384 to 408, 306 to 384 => 0.167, 64.4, 71.9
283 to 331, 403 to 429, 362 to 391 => -0.143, 48.2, 69.3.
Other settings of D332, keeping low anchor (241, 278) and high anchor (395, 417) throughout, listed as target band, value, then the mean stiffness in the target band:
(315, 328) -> 5.50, 41.8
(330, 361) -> 2.81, 65.7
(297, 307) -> 3.78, 45.2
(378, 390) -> 0.00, 72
